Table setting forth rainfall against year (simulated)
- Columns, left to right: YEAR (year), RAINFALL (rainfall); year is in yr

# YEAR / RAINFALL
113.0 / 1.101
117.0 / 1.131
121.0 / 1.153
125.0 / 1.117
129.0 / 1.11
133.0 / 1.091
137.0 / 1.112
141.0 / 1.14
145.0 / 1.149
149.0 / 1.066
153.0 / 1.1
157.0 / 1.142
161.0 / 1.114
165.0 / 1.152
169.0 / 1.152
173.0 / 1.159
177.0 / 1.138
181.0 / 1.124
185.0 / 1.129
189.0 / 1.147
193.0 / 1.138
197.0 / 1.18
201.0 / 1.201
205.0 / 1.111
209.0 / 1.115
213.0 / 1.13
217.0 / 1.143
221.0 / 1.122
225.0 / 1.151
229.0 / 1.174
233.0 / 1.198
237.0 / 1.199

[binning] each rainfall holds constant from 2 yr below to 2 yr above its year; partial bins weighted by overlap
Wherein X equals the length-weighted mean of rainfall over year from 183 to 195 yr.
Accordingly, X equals 1.14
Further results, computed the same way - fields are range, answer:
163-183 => 1.15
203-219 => 1.12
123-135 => 1.11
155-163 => 1.13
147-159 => 1.1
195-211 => 1.15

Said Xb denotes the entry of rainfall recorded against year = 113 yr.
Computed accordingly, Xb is 1.101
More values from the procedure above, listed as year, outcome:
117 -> 1.131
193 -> 1.138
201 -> 1.201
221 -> 1.122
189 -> 1.147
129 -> 1.11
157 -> 1.142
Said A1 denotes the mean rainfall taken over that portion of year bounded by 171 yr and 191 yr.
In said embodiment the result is 1.14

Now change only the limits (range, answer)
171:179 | 1.15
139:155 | 1.11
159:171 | 1.14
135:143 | 1.13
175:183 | 1.13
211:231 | 1.14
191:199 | 1.16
